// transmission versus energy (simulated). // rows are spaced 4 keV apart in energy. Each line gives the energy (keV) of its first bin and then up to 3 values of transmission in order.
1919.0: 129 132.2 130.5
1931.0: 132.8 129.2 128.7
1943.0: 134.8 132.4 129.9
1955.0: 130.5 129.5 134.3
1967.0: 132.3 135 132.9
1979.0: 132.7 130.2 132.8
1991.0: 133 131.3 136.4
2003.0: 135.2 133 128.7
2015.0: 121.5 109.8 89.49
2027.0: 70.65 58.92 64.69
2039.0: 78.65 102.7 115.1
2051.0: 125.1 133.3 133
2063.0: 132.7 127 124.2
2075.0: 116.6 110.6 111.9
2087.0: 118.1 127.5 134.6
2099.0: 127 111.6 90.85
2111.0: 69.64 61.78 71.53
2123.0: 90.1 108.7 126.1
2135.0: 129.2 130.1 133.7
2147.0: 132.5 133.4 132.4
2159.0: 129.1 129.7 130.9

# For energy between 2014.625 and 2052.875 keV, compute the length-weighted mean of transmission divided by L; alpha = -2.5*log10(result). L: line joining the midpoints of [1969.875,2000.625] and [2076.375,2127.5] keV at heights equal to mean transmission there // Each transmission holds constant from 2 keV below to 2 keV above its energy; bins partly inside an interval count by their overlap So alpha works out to 0.29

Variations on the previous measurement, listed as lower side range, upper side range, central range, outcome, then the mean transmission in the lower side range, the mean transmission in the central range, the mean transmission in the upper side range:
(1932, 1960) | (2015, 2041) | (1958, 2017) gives -0.25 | 131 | 132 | 82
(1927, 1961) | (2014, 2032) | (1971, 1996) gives -0.20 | 131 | 132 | 90.1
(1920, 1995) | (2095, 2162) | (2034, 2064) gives 0.09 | 132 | 111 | 112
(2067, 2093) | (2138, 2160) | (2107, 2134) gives 0.38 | 119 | 89.7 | 132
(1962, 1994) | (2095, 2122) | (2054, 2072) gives -0.22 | 133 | 130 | 92.2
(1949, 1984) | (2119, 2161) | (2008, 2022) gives 0.09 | 132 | 119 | 122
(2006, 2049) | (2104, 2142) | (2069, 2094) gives -0.21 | 96.7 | 119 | 98.9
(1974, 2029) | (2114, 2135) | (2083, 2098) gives -0.20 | 123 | 125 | 96.6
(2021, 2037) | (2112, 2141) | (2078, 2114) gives -0.20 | 70.9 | 110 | 101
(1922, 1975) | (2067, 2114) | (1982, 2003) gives -0.06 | 132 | 133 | 112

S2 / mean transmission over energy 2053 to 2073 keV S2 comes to 130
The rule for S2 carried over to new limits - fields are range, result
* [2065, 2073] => 126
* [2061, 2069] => 130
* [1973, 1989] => 132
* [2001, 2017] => 130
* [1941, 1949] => 134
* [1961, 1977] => 134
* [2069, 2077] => 120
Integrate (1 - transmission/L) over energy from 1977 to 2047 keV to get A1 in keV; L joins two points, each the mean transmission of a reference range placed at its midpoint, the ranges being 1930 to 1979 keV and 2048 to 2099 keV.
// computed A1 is 9.4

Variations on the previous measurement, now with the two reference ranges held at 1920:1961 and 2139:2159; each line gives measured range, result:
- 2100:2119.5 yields 7.1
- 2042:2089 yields 3.8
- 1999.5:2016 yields 0.1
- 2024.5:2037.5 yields 6.5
